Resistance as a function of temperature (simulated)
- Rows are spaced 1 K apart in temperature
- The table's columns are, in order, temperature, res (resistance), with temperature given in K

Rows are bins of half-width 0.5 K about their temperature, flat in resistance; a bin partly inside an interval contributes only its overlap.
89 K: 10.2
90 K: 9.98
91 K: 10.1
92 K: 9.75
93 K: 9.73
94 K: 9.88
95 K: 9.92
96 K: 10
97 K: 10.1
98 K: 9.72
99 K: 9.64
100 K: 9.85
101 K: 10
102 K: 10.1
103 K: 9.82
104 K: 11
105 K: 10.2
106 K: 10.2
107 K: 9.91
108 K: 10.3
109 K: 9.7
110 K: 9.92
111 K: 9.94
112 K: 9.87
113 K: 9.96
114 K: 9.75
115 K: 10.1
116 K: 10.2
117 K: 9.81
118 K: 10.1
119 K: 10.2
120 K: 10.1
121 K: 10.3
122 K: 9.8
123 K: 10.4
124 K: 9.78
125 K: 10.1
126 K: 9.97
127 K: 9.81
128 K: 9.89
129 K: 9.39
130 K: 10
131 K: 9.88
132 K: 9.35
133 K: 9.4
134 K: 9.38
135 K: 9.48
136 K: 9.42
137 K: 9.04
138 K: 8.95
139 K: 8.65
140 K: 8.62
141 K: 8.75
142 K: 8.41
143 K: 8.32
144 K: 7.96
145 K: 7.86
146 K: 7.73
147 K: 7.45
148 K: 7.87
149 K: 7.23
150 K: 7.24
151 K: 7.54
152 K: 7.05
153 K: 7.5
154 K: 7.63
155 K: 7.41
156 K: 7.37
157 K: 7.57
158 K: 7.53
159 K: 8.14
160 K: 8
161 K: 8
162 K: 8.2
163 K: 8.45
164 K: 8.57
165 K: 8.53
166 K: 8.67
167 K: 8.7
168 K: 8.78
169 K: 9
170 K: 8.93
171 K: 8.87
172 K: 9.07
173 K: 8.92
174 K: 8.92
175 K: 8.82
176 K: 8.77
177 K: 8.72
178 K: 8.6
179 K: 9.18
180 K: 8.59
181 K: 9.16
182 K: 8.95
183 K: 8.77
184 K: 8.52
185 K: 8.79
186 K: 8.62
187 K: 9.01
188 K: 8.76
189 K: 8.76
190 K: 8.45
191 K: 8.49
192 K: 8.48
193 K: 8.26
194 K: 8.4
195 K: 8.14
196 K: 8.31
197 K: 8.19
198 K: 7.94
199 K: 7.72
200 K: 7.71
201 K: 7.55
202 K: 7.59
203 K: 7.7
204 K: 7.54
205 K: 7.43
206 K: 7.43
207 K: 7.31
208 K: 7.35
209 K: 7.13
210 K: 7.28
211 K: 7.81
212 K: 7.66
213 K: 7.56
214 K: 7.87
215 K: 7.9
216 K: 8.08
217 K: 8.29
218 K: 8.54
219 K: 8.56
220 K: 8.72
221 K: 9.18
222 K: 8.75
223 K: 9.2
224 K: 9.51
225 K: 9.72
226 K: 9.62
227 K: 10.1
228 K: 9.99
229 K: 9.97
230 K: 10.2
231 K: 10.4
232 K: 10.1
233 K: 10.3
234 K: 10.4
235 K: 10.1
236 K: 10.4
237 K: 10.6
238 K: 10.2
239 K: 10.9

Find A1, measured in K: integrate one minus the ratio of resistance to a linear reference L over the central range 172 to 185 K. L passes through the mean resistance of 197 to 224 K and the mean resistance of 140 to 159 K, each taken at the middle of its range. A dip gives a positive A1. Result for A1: -1.7 K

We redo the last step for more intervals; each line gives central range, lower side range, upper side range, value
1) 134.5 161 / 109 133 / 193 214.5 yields 3.42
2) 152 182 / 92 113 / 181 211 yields 0.87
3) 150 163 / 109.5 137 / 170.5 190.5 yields 2.20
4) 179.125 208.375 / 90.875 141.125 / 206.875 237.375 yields 3.18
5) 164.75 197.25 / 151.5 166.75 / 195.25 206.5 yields -3.64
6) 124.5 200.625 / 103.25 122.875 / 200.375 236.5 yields 7.10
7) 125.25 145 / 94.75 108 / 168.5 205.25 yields 0.55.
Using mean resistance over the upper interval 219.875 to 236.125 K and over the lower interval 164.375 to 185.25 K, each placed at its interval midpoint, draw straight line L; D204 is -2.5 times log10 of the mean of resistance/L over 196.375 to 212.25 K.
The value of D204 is 0.23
